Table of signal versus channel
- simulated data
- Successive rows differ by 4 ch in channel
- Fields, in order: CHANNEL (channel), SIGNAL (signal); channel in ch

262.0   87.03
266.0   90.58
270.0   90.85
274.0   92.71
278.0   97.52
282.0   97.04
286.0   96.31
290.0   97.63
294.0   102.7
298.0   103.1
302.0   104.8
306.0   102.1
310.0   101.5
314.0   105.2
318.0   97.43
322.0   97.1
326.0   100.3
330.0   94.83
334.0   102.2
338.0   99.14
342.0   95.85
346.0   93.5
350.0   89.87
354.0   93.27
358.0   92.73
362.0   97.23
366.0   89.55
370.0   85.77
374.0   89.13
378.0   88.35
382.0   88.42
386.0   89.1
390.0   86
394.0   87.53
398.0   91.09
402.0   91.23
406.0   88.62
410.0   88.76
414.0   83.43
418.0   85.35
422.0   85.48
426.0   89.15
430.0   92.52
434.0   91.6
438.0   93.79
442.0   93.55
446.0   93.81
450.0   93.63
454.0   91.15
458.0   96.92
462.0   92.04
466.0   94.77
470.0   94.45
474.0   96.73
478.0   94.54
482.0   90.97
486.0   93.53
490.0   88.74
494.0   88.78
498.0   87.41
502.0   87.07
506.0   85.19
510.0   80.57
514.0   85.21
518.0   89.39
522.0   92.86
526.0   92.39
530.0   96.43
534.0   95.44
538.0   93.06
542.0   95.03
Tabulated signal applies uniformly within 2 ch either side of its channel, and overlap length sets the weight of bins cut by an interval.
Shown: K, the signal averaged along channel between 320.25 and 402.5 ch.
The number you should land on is 92.5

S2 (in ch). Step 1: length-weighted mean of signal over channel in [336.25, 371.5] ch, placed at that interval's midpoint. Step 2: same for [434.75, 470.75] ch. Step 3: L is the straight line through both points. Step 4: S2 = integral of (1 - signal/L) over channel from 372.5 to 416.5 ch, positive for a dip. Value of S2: 2.4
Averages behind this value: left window 93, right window 93.7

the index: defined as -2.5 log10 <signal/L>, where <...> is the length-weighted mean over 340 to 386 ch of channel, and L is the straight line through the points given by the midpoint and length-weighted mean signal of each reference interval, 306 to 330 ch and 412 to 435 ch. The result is 0.04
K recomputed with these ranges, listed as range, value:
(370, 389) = 88.3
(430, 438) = 92.4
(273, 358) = 98.2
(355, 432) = 89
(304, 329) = 100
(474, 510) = 89.4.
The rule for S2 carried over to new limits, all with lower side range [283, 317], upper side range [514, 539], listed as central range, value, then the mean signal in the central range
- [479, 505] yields 1.3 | 89.5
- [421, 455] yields 1.5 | 91.8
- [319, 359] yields 1.6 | 96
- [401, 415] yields 1.3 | 88.1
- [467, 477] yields -0.1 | 95.4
